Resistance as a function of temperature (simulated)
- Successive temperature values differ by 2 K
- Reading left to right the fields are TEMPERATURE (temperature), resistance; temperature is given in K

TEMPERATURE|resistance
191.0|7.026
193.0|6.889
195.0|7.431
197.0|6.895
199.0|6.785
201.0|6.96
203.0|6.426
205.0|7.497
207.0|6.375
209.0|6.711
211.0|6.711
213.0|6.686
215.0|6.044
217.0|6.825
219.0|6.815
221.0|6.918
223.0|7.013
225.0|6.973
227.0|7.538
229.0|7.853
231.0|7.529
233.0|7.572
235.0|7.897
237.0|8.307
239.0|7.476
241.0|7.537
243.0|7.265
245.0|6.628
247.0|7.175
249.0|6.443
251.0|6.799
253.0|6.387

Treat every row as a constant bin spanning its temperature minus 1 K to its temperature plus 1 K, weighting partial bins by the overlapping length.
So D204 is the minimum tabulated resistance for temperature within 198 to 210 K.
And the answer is 6.375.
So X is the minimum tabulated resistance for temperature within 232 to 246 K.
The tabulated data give 6.628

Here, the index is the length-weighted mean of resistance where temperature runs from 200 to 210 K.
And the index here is 6.79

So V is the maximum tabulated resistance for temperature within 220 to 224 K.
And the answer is 7.013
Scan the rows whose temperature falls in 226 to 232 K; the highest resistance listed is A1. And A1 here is 7.853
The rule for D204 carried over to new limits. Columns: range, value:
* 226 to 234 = 7.529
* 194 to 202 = 6.785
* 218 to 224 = 6.815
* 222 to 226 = 6.973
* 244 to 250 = 6.443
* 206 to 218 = 6.044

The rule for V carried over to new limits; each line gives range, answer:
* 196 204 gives 6.96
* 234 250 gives 8.307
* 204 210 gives 7.497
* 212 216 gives 6.686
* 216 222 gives 6.918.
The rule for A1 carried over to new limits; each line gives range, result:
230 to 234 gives 7.572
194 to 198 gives 7.431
